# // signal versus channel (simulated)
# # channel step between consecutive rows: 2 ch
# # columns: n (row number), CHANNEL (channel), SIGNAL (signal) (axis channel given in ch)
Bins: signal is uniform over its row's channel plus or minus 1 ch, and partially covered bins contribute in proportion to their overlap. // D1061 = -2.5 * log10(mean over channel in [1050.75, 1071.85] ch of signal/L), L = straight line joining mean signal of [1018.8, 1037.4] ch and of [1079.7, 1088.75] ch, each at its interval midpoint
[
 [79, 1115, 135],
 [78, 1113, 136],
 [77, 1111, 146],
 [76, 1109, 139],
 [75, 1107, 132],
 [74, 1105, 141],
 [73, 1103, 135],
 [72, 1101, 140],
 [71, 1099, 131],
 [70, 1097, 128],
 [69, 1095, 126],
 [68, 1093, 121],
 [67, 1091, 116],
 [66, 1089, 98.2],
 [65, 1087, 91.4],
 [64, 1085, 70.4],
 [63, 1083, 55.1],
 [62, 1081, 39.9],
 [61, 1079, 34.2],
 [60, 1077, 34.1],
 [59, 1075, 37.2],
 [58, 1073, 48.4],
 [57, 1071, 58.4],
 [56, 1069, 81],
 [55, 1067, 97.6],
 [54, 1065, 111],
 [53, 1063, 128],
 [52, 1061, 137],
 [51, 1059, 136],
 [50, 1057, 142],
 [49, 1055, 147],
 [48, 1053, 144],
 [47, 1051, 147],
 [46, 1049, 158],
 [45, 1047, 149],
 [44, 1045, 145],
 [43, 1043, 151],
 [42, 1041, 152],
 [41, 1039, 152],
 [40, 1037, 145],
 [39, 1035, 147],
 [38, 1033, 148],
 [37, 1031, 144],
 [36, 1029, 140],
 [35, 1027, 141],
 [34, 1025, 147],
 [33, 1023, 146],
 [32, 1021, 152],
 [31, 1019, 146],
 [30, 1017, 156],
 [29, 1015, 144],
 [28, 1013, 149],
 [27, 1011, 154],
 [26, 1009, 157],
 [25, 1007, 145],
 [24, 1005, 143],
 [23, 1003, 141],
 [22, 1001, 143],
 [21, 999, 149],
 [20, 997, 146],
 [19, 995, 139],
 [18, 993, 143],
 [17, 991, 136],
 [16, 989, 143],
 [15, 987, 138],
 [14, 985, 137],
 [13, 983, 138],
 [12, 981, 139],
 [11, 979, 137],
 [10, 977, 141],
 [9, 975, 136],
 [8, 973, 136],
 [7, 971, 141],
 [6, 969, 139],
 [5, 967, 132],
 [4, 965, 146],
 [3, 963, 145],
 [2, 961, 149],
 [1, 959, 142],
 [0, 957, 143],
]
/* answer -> -0.204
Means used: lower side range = 146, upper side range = 66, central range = 120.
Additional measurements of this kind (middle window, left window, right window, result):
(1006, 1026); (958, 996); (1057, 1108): -0.20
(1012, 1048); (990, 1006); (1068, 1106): -0.20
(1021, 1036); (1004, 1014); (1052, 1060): 0.01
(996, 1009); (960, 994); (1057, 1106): -0.13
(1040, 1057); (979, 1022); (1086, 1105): -0.12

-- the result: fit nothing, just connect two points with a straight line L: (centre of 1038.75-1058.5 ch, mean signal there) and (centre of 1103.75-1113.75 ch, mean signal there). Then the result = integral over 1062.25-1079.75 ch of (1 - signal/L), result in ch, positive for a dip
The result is 9.1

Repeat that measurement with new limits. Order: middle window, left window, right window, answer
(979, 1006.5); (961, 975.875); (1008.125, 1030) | 0.6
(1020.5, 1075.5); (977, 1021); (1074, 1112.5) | -3.4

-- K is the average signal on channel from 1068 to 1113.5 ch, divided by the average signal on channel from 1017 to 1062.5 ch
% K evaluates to 0.7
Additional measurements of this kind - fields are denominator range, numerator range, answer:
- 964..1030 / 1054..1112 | 0.72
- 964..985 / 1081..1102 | 0.75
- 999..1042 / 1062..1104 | 0.61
